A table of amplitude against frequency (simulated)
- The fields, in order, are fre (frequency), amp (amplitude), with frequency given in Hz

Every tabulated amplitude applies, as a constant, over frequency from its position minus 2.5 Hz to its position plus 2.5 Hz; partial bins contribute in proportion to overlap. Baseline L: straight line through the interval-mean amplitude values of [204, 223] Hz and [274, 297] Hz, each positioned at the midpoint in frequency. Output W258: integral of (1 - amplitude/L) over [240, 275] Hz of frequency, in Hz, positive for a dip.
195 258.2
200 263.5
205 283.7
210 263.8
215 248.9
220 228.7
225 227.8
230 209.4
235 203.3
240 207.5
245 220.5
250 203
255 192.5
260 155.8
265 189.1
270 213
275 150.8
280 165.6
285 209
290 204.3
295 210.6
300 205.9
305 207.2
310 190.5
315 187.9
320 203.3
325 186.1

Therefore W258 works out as 3.50 Hz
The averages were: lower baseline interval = 253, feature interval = 193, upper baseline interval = 190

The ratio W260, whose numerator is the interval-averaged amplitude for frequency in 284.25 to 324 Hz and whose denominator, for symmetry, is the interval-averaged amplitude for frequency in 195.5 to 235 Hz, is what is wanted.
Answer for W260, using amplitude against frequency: 0.8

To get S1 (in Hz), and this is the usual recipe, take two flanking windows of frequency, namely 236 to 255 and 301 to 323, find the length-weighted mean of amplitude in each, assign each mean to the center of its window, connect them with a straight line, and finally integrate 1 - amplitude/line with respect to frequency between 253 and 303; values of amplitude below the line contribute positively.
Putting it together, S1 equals 3.1 Hz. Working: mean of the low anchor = 207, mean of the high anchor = 198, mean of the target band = 190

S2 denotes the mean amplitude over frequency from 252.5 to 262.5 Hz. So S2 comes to 174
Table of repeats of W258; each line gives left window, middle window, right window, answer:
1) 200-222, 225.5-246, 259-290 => 1.57 Hz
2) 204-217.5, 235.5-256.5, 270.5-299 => 2.07 Hz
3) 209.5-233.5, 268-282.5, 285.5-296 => 2.57 Hz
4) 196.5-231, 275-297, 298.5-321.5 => 1.96 Hz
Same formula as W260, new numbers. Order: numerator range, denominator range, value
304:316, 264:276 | 1.04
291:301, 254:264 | 1.20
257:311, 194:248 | 0.81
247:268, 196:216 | 0.70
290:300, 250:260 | 1.12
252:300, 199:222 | 0.73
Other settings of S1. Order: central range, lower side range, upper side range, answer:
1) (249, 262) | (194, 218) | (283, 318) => 2.7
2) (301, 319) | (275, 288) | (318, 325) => -0.4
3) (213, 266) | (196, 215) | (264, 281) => 3.5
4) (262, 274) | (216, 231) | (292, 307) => 1.2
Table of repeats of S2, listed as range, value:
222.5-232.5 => 219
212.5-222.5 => 239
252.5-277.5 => 180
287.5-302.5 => 207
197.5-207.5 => 274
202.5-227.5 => 251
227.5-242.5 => 207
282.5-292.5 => 207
